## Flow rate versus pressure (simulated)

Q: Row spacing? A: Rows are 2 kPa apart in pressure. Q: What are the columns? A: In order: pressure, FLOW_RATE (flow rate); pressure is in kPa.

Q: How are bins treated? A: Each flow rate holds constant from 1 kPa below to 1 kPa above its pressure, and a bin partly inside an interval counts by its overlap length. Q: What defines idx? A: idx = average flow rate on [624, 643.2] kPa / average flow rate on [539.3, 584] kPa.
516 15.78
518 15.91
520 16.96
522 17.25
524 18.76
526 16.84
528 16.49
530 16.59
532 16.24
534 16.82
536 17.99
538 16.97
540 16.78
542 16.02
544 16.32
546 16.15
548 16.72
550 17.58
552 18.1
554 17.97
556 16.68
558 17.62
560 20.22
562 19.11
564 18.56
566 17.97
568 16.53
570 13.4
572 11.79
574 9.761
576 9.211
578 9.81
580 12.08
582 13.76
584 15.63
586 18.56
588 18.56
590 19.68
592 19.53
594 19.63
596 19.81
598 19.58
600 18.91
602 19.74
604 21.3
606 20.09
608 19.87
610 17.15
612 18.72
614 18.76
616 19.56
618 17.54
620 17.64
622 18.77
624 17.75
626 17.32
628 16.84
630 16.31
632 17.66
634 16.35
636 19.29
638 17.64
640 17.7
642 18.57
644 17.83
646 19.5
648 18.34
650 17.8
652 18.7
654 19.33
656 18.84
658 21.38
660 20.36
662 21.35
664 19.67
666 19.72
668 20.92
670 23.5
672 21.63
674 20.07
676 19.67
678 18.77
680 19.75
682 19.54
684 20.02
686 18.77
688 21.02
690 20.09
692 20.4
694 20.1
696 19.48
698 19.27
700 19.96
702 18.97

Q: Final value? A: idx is 1.13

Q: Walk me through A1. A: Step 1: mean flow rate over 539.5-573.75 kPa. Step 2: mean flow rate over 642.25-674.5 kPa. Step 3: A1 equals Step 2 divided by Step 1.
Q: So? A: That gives 1.19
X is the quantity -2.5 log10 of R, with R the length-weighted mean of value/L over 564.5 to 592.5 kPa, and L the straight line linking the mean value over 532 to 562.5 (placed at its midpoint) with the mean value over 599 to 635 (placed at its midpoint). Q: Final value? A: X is 0.21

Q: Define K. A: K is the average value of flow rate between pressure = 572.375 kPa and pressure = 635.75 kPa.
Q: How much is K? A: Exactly 17.3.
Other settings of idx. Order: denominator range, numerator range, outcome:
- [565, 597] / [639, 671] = 1.28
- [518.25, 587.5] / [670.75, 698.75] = 1.24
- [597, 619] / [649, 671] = 1.05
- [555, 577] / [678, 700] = 1.27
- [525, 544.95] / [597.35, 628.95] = 1.12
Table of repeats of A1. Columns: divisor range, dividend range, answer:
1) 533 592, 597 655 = 1.14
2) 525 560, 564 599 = 0.92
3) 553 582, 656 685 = 1.36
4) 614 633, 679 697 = 1.12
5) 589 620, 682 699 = 1.03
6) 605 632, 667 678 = 1.15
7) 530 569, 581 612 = 1.08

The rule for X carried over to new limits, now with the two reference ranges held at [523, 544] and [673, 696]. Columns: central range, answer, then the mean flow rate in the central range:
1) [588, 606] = -0.09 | 19.7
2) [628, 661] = 0.04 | 18.4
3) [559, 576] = 0.13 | 15.5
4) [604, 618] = -0.04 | 19.1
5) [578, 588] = 0.20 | 14.8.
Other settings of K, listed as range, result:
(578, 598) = 17.2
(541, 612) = 17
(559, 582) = 14.4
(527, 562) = 17.2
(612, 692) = 19.1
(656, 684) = 20.4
